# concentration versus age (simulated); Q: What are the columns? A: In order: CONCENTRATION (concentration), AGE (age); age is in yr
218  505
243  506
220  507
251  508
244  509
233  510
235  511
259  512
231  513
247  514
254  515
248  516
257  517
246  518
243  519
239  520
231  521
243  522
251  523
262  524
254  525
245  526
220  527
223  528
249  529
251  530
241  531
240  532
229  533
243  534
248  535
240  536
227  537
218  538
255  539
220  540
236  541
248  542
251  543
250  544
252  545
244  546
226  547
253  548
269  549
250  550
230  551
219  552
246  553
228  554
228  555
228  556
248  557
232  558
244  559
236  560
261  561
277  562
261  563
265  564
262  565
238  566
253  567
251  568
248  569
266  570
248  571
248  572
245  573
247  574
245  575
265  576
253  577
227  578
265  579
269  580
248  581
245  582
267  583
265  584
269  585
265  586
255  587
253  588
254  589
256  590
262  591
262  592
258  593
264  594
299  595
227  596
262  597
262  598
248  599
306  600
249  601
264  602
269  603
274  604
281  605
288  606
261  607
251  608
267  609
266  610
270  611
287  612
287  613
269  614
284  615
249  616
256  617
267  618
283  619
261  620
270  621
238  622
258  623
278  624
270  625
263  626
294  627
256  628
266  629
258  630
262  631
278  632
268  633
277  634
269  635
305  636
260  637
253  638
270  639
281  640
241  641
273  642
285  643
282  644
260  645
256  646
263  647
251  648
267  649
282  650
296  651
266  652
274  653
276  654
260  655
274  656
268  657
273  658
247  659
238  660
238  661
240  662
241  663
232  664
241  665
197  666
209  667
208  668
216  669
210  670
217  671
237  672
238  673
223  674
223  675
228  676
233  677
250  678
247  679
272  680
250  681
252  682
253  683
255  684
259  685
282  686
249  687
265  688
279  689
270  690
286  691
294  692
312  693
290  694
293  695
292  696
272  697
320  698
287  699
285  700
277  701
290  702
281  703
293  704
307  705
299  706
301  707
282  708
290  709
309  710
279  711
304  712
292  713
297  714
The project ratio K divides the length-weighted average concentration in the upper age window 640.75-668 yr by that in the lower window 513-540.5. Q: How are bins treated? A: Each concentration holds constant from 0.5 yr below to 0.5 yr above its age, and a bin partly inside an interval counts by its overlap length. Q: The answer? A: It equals 1.06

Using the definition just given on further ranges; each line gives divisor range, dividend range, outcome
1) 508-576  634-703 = 1.07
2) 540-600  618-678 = 1.02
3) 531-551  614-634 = 1.10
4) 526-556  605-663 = 1.12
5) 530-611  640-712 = 1.04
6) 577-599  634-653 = 1.05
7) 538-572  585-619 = 1.08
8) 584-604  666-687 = 0.90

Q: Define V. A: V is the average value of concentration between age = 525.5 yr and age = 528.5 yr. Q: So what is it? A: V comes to 229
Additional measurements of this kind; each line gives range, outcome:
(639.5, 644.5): 272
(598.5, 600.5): 277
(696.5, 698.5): 296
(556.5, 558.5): 240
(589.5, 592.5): 260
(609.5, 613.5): 278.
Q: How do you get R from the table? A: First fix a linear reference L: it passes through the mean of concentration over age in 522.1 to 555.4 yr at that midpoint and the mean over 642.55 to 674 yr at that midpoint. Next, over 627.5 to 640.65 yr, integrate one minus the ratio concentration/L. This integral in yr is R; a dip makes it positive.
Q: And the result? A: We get -1.15 yr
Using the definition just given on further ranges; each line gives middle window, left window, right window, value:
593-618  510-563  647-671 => -2.31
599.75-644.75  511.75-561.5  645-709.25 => -2.79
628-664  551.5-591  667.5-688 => -3.14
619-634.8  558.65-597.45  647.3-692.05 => -0.89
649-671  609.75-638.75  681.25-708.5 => 2.30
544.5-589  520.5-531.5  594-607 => 1.21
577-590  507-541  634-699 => -0.42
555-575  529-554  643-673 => -0.58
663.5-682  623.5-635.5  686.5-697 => 3.23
